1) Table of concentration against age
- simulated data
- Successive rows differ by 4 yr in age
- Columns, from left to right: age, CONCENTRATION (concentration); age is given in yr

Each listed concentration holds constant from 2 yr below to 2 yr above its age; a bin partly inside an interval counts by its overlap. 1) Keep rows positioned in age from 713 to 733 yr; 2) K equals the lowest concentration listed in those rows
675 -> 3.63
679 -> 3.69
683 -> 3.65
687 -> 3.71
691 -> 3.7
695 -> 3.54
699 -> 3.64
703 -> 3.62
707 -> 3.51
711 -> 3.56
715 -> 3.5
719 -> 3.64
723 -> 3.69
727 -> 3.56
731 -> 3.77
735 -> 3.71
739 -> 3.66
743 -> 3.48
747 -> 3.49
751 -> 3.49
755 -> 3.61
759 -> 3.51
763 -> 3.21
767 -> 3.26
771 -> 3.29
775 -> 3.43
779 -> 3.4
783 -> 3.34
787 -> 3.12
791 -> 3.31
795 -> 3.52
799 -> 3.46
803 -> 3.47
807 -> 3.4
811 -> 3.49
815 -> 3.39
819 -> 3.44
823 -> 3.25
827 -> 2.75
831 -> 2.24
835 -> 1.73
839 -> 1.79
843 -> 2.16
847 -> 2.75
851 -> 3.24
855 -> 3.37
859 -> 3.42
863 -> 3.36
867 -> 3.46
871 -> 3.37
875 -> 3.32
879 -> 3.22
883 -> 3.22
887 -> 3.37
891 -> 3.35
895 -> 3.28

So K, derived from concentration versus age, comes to 3.5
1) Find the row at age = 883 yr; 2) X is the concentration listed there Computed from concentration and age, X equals 3.22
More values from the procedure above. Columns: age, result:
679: 3.69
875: 3.32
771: 3.29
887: 3.37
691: 3.7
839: 1.79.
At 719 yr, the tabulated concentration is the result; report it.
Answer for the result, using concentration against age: 3.64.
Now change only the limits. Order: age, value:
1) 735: 3.71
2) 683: 3.65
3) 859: 3.42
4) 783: 3.34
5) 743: 3.48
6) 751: 3.49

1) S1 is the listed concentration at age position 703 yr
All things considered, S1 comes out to 3.62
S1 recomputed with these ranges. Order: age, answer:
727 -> 3.56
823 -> 3.25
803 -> 3.47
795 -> 3.52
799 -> 3.46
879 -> 3.22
